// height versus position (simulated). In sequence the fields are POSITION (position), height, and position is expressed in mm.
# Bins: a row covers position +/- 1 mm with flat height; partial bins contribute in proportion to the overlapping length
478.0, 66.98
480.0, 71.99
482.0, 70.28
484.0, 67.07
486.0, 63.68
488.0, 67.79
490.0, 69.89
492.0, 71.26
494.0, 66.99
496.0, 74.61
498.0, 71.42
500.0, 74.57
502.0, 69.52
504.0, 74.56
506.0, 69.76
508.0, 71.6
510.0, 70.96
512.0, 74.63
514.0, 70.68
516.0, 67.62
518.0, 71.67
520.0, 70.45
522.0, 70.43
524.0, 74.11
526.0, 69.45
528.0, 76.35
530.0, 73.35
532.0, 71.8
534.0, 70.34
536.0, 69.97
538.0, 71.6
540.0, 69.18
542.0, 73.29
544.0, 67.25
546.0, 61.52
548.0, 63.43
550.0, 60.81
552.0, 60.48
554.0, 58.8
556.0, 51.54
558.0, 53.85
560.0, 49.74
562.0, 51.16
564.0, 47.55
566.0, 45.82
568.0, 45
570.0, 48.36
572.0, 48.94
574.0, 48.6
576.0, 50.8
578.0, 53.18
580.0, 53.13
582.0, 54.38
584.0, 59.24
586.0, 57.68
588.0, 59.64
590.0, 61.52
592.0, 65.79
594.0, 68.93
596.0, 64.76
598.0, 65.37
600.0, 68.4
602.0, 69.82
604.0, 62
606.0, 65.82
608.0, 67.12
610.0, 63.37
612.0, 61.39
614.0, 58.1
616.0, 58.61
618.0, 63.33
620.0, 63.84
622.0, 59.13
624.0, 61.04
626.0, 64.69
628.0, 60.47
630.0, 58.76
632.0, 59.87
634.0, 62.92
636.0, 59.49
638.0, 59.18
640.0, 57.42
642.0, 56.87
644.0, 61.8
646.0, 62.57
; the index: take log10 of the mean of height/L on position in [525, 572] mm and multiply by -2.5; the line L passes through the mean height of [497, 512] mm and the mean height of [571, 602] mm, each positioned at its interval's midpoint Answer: 0.073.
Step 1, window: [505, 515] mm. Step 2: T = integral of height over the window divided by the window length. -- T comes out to 71.5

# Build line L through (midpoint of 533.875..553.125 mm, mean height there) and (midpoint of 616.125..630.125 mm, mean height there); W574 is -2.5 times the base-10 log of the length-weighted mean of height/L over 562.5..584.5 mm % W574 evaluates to 0.27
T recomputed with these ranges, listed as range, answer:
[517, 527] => 71.2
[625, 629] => 62.6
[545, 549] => 62.5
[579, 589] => 56.8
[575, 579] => 52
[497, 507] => 72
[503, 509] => 72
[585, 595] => 62.7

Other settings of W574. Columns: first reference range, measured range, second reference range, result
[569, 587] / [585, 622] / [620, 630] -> -0.11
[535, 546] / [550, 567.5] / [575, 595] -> 0.23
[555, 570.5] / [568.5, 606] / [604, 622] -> -0.06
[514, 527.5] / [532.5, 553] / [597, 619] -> 0.04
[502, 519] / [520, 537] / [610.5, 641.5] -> -0.03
